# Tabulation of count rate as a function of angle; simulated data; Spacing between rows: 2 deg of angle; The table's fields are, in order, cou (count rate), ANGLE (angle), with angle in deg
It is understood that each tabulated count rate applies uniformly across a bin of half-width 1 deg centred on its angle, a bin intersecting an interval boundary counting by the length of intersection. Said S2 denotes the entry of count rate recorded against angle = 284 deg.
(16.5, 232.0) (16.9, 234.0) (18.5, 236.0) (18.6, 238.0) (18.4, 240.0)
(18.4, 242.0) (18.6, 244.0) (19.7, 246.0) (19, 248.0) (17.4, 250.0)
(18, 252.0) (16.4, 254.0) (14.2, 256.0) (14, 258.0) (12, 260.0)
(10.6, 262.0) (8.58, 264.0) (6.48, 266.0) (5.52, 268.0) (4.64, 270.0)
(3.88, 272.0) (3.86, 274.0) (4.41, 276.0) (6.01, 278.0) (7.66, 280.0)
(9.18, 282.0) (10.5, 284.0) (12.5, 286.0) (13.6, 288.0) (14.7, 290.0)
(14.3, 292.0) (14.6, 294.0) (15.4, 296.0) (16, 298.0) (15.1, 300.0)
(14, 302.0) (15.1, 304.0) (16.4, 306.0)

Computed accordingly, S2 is 10.5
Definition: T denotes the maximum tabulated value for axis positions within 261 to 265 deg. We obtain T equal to 10.6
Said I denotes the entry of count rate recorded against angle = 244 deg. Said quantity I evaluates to 18.6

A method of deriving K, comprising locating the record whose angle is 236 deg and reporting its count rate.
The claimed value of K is 18.5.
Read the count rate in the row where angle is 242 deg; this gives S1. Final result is 18.4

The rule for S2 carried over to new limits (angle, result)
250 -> 17.4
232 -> 16.5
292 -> 14.3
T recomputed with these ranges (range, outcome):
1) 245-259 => 19.7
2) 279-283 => 9.18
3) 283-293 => 14.7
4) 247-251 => 19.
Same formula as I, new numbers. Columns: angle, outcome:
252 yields 18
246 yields 19.7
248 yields 19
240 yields 18.4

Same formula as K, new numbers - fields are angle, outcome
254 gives 16.4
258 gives 14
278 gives 6.01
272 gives 3.88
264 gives 8.58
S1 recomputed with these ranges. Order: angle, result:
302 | 14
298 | 16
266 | 6.48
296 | 15.4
